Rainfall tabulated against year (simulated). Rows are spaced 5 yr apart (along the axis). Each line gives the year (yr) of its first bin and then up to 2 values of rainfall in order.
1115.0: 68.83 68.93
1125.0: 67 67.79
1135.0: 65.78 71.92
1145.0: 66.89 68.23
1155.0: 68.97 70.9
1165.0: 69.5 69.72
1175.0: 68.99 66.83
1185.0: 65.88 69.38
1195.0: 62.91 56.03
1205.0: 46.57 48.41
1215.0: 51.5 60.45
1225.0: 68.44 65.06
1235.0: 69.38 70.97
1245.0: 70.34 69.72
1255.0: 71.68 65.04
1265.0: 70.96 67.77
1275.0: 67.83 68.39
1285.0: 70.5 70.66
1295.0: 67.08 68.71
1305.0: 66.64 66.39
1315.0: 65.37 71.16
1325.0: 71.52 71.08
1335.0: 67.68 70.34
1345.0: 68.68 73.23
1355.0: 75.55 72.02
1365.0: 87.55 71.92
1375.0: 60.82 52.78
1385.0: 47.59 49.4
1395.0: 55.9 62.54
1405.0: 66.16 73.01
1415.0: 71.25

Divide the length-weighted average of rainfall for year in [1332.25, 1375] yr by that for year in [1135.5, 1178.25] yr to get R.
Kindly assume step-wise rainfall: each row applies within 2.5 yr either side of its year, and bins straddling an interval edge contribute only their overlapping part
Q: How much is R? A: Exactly 1.0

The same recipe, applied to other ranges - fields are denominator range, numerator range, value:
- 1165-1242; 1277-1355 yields 1.10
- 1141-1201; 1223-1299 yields 1.02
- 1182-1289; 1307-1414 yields 1.03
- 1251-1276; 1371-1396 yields 0.79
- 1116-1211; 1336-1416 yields 1.01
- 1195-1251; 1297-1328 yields 1.11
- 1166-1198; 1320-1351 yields 1.05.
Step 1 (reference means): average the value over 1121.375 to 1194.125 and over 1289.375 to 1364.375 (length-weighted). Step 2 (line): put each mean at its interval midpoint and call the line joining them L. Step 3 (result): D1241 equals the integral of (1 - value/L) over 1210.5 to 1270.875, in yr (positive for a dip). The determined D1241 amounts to 2.7 yr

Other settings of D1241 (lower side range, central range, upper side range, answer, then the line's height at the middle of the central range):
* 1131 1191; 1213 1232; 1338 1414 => 1.75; 67.8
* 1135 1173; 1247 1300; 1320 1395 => -0.87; 67.9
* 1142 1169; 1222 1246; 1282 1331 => 0.12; 68.9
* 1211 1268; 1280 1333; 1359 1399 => -3.92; 64.1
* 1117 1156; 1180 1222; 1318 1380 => 6.61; 69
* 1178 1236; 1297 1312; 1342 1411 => -0.92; 63.4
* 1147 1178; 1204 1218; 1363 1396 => 3.72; 67.4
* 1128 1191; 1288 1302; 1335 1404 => -0.48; 66.5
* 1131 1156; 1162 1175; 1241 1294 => -0.20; 68.5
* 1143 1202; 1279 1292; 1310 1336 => -0.25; 68.7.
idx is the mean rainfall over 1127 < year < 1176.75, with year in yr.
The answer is 68.8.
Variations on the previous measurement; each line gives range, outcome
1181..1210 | 59.5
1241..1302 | 69.1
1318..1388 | 68.6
